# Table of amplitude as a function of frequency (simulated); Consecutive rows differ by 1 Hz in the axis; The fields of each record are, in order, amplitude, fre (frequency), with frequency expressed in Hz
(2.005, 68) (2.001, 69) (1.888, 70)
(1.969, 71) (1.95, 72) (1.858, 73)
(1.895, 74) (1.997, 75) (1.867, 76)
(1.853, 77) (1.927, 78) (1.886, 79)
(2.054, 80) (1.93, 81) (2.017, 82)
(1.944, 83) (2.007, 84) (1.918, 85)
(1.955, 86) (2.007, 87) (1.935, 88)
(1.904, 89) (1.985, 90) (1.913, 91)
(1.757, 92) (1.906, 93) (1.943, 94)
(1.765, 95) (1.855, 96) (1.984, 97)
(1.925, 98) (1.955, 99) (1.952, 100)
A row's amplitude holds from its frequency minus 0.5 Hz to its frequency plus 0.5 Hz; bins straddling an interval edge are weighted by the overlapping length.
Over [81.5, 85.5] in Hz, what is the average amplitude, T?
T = 1.97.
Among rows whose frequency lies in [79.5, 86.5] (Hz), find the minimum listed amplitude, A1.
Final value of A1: 1.918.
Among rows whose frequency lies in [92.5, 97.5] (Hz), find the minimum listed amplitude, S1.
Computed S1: 1.765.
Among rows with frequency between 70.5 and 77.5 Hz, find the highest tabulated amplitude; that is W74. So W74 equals 1.997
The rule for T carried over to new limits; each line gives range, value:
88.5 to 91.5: 1.93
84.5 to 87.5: 1.96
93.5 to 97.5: 1.89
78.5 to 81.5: 1.96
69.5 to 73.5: 1.92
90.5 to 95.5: 1.86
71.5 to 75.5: 1.93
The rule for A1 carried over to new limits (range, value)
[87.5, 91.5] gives 1.904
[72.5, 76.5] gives 1.858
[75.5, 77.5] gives 1.853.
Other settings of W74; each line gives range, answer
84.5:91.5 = 2.007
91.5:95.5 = 1.943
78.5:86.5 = 2.054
